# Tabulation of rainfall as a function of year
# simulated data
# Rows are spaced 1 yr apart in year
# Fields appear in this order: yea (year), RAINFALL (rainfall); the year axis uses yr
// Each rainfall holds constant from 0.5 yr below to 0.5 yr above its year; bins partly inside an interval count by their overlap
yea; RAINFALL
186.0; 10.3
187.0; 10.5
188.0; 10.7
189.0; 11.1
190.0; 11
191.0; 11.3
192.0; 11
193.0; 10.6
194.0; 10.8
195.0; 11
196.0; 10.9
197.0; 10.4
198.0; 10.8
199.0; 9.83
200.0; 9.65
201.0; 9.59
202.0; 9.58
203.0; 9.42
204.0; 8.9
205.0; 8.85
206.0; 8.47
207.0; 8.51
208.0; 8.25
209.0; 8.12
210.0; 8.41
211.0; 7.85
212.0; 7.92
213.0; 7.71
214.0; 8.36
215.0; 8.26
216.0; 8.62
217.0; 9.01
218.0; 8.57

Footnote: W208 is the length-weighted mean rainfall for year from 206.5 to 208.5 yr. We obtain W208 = 8.38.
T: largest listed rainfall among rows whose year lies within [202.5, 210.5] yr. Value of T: 9.42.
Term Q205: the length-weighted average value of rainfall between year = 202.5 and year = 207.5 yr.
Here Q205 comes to 8.83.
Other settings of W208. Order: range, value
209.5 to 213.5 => 7.97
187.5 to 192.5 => 11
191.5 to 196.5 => 10.9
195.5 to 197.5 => 10.7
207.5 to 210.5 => 8.26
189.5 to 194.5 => 10.9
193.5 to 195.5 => 10.9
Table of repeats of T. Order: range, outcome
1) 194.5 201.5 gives 11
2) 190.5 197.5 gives 11.3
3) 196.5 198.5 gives 10.8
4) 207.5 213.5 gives 8.41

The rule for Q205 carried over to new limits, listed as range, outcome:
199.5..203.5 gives 9.56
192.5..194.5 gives 10.7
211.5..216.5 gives 8.17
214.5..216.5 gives 8.44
